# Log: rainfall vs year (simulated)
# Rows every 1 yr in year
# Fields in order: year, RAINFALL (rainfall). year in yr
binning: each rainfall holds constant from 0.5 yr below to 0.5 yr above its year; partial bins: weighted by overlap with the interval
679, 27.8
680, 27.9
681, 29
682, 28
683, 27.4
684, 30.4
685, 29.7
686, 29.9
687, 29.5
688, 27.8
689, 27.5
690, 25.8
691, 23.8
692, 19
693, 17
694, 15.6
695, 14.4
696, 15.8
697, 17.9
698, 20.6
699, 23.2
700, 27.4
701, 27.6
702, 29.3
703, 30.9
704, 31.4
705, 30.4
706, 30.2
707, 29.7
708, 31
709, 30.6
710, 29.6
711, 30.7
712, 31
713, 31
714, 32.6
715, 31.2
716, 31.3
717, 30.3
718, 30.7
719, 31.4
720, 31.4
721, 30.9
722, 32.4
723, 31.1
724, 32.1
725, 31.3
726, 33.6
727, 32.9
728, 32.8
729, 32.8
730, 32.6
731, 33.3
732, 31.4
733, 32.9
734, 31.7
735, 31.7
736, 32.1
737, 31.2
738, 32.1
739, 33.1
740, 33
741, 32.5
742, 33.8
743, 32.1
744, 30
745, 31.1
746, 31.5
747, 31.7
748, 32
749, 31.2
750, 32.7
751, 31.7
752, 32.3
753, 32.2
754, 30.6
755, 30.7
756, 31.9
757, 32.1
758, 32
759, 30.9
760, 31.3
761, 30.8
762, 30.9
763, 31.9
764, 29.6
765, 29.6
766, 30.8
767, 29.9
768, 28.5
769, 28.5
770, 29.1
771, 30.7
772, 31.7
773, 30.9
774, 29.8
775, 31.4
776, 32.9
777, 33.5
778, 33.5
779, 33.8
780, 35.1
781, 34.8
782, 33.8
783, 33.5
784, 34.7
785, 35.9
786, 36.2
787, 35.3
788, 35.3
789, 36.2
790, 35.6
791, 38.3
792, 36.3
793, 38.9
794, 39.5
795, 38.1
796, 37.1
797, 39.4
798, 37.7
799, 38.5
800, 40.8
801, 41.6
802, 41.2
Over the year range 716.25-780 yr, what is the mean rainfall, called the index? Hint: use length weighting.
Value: 31.6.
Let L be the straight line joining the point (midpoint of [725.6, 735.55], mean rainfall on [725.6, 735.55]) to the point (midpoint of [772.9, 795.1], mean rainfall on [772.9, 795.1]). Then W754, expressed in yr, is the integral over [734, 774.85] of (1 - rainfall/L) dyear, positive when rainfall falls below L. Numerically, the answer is 2.8 yr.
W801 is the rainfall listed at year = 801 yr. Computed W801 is 41.6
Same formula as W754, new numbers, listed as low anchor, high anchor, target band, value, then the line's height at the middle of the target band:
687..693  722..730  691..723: 1.28 yr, 28.2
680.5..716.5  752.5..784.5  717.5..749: -3.02 yr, 29.2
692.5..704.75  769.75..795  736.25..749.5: -1.40 yr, 28.9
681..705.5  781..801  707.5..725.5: -2.09 yr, 27.9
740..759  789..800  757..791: 2.64 yr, 35.2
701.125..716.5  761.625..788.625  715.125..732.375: -0.48 yr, 31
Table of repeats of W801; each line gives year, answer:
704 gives 31.4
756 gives 31.9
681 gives 29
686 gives 29.9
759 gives 30.9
